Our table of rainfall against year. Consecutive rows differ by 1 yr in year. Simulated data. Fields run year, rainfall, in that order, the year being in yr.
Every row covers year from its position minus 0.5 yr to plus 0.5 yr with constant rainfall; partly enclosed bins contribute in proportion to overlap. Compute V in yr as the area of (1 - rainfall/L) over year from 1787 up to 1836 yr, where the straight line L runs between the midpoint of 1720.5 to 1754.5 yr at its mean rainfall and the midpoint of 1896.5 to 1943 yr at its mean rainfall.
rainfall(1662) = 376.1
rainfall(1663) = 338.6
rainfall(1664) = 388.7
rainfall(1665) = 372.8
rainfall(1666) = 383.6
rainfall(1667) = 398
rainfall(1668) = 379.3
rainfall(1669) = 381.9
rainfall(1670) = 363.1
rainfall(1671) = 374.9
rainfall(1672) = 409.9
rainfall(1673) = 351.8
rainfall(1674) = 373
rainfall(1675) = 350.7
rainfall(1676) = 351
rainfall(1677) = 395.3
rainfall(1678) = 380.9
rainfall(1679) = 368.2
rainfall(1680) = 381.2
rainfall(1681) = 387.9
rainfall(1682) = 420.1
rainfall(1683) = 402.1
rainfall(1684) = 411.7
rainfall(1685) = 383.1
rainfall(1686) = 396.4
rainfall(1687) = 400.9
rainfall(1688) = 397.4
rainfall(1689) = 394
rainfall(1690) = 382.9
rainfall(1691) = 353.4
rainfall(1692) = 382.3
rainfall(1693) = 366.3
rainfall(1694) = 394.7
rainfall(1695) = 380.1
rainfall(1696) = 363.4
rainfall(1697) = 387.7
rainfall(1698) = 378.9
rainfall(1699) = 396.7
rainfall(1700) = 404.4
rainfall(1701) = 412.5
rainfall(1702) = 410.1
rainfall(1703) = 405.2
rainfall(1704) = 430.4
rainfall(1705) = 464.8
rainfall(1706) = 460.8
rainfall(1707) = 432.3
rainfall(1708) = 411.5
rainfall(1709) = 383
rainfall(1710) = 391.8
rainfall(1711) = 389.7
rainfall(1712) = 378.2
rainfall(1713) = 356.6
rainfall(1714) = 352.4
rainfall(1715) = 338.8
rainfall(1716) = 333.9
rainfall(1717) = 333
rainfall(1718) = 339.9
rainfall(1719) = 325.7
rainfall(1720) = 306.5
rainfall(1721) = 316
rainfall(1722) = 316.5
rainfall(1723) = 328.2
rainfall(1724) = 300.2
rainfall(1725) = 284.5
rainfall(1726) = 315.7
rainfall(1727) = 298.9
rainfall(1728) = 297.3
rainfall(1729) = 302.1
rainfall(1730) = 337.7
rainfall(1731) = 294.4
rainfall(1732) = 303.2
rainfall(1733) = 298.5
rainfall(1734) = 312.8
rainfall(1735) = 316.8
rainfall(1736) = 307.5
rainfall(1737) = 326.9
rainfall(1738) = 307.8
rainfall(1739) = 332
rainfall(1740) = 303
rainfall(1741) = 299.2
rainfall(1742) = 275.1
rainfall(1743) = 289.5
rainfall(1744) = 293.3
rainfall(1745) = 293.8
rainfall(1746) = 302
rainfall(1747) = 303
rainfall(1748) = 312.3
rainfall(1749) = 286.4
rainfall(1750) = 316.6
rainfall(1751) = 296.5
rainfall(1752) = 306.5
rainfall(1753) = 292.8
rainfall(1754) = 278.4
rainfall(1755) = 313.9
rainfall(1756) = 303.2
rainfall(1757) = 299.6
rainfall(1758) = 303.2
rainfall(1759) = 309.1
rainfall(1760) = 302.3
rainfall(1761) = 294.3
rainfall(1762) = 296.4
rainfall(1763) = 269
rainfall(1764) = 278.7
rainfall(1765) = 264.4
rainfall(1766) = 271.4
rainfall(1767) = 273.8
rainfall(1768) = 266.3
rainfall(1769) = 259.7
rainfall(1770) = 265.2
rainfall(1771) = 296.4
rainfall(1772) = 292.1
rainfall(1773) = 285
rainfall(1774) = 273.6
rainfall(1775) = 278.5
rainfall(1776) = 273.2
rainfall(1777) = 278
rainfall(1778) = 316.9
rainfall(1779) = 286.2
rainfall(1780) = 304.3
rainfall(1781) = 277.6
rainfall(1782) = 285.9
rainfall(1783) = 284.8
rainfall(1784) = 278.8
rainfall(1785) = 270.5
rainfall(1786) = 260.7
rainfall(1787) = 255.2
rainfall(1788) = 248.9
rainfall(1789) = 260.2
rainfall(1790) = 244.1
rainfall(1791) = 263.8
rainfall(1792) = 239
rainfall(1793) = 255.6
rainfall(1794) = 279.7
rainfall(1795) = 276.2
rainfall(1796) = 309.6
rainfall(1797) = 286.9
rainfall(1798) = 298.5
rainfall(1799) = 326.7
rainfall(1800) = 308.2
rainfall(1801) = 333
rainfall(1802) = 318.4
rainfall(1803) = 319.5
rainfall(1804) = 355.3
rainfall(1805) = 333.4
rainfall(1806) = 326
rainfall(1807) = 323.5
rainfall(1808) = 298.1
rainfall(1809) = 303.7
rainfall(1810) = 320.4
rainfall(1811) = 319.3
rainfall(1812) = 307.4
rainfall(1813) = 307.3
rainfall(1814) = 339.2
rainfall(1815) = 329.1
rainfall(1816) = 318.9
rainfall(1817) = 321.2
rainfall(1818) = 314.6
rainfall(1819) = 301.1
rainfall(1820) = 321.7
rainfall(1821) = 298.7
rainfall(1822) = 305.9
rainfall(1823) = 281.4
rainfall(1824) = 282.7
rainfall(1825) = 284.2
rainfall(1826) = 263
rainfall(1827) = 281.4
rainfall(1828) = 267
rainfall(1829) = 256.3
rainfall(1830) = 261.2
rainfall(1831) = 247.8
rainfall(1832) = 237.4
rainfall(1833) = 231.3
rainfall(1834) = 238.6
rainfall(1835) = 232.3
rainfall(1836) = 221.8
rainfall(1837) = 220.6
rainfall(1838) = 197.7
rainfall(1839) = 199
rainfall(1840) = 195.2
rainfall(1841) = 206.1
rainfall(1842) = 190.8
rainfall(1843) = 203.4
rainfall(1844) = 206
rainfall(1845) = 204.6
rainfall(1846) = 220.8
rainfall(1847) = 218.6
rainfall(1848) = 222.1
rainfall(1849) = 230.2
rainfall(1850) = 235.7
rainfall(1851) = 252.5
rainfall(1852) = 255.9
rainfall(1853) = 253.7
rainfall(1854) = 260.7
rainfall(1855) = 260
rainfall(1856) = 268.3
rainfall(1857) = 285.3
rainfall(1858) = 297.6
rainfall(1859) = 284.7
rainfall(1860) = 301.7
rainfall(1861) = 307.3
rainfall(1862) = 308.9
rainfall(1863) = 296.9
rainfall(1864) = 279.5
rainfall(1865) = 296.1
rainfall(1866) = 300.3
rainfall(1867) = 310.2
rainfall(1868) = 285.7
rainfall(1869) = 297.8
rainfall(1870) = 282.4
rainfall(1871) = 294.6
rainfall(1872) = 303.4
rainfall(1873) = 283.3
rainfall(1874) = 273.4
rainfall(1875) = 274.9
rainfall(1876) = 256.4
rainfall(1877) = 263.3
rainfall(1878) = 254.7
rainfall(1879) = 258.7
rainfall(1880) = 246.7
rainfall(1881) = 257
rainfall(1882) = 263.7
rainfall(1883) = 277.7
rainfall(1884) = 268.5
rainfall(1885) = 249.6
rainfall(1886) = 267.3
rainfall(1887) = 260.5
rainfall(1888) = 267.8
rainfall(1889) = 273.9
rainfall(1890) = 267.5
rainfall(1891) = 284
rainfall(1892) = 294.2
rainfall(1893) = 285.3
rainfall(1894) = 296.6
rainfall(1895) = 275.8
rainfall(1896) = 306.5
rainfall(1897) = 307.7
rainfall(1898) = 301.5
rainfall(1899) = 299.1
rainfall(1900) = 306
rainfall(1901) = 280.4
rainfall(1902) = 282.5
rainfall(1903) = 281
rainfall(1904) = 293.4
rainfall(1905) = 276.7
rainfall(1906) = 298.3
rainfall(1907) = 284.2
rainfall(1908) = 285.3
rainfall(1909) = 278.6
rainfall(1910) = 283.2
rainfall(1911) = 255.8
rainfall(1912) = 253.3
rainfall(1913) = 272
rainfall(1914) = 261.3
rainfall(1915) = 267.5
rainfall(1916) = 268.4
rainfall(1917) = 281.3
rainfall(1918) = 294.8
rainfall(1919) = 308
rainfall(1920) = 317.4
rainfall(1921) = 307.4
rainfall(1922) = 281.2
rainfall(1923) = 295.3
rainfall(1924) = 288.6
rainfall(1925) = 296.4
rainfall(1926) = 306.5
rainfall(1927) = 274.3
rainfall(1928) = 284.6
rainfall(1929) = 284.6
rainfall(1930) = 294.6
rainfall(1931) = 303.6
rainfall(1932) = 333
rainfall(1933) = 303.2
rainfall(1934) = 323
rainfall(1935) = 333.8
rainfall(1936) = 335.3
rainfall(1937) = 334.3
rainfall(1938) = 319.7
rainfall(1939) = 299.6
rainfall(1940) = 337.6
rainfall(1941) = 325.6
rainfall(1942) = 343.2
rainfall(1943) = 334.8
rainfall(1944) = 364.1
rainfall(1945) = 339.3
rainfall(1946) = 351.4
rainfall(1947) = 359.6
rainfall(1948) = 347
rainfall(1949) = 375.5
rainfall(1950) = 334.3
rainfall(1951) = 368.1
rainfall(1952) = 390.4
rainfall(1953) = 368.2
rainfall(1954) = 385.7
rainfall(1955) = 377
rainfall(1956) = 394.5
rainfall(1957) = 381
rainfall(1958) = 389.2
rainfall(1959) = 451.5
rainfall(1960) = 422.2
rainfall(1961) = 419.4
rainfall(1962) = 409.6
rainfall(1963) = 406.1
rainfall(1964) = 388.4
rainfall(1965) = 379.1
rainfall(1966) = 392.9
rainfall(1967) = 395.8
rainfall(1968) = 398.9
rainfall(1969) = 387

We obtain 1.8 yr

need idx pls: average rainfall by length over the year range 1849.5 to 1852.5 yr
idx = 248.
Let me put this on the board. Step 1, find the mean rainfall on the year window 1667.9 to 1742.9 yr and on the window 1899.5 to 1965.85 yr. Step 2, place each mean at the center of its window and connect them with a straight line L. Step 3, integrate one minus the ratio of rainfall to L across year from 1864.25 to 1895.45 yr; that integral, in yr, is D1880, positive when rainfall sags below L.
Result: 5.4 yr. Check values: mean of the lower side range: 361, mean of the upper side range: 326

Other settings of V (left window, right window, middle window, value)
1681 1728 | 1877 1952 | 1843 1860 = 3.85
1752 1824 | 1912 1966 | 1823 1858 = 7.80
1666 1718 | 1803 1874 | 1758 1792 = 4.76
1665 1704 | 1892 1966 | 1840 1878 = 8.65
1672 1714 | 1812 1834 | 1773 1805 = 2.85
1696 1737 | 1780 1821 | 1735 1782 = 4.79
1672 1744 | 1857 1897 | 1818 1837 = 2.29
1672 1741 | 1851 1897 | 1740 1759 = 2.33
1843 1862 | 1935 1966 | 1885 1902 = 0.95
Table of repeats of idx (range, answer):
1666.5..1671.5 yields 379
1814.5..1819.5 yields 317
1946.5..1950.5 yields 354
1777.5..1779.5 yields 302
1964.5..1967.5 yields 389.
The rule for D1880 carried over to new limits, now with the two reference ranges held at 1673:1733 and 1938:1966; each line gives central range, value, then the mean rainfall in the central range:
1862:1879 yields 3.93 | 285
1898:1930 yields 7.34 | 286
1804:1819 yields 2.03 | 319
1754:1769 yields 3.29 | 288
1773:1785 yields 2.74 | 285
